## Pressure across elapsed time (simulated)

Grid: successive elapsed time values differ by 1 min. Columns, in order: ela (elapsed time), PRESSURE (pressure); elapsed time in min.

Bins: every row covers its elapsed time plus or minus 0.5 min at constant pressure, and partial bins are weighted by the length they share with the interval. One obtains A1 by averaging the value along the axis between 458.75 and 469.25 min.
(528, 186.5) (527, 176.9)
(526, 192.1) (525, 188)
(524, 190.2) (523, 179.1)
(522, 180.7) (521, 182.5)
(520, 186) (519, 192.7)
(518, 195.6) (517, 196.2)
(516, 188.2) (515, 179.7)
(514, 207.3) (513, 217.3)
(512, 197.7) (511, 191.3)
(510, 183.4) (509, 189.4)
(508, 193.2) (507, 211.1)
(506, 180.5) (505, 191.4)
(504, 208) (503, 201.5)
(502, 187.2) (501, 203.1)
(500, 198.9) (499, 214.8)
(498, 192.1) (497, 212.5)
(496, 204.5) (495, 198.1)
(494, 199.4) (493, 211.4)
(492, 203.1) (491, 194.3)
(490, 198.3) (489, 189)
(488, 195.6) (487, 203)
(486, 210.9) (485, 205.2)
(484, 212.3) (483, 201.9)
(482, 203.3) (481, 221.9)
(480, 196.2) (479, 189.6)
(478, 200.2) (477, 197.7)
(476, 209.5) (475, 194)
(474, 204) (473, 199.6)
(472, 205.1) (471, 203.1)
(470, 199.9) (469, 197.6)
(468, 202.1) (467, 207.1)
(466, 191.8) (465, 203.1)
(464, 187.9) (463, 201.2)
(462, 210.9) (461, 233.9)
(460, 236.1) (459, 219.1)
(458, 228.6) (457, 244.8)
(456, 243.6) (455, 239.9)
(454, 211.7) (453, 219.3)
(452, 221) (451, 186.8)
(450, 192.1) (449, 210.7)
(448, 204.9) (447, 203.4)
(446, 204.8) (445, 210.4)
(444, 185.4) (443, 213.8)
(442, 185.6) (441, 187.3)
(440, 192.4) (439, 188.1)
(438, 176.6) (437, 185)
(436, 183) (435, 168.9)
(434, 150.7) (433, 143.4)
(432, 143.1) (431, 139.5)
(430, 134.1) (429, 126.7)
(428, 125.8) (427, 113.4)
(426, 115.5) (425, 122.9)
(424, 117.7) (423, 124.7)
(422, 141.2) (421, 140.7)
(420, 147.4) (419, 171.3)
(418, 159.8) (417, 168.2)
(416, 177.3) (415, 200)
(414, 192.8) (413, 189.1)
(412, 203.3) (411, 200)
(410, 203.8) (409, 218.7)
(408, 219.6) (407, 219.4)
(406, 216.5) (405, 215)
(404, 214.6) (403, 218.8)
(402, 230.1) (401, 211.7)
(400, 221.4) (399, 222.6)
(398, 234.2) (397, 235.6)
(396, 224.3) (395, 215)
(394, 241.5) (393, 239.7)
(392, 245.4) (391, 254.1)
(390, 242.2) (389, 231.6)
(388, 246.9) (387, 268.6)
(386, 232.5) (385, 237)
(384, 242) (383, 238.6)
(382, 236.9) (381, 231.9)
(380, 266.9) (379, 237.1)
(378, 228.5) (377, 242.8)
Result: 208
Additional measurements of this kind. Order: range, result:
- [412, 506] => 190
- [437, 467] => 208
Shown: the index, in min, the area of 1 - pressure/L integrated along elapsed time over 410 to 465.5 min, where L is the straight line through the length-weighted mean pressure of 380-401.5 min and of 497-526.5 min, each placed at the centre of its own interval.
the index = 9.30 min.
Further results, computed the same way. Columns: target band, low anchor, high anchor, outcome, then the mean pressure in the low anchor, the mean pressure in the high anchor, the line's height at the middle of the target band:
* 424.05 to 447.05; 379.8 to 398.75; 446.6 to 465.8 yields 6.09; 240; 215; 223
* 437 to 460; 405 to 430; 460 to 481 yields -2.35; 168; 203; 188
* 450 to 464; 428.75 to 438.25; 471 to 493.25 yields -3.36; 155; 202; 178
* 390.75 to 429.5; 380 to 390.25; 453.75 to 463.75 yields 7.65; 242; 226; 237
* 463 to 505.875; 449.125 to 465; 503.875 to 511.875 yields 0.69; 218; 193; 204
